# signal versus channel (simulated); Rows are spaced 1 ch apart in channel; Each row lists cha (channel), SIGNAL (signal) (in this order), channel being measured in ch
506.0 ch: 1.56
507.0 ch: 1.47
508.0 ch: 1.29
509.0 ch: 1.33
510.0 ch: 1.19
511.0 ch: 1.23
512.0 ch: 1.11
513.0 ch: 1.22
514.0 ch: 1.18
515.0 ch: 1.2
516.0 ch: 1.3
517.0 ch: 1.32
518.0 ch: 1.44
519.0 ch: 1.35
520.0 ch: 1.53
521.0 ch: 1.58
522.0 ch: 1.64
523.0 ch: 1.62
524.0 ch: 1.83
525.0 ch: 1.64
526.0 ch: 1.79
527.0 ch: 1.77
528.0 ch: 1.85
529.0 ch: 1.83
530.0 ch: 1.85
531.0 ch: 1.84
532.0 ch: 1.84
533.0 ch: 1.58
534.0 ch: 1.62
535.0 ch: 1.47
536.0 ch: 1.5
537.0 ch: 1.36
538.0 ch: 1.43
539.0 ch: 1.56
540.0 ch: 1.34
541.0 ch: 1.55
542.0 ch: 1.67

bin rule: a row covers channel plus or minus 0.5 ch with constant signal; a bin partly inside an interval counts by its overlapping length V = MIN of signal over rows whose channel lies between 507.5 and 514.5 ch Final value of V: 1.11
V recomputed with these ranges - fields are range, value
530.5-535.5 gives 1.47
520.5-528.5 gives 1.58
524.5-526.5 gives 1.64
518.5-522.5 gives 1.35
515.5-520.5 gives 1.3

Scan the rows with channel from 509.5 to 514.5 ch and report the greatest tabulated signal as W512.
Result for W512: 1.23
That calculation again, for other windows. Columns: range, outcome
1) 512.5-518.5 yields 1.44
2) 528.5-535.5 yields 1.85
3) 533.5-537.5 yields 1.62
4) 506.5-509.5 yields 1.47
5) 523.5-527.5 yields 1.83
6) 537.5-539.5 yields 1.56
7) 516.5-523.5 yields 1.64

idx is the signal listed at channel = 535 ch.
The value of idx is 1.47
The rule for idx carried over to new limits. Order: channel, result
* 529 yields 1.83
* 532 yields 1.84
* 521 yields 1.58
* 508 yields 1.29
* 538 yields 1.43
